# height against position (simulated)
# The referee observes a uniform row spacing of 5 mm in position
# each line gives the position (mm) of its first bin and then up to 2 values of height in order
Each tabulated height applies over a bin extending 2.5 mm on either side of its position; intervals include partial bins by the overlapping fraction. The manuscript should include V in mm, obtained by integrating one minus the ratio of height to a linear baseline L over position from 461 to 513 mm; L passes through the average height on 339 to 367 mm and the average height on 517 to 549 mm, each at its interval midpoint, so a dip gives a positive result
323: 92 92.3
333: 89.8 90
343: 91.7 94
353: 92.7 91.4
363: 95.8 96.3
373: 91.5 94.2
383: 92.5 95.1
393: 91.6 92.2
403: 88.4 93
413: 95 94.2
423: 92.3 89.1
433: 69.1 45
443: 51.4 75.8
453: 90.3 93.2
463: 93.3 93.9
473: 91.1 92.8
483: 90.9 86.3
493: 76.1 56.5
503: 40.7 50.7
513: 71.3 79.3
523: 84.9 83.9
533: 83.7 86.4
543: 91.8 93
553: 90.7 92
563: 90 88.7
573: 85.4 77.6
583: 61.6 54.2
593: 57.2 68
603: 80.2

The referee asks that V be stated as 6.6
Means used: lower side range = 93.1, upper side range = 86.1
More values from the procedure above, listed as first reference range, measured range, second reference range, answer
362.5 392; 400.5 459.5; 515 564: 6.9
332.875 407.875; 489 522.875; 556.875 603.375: 6.7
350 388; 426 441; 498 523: 2.5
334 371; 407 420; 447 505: -1.0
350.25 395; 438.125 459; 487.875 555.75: 2.9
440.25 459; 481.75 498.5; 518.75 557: 0.5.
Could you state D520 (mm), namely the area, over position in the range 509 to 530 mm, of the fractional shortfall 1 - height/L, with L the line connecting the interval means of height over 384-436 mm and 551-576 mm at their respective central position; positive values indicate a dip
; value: 2.7 mm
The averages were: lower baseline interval 89.6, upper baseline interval 89.1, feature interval 77.7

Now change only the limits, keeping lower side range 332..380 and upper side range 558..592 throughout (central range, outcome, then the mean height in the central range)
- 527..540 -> -0.8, 84.7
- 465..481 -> -1.6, 92.6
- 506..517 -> 2.3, 64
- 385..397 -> -0.4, 93.2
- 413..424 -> -0.7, 93.8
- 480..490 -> -0.7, 88.9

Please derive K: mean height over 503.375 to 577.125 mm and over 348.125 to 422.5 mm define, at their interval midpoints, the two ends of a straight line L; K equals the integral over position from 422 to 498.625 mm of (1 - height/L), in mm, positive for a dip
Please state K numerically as 6.12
